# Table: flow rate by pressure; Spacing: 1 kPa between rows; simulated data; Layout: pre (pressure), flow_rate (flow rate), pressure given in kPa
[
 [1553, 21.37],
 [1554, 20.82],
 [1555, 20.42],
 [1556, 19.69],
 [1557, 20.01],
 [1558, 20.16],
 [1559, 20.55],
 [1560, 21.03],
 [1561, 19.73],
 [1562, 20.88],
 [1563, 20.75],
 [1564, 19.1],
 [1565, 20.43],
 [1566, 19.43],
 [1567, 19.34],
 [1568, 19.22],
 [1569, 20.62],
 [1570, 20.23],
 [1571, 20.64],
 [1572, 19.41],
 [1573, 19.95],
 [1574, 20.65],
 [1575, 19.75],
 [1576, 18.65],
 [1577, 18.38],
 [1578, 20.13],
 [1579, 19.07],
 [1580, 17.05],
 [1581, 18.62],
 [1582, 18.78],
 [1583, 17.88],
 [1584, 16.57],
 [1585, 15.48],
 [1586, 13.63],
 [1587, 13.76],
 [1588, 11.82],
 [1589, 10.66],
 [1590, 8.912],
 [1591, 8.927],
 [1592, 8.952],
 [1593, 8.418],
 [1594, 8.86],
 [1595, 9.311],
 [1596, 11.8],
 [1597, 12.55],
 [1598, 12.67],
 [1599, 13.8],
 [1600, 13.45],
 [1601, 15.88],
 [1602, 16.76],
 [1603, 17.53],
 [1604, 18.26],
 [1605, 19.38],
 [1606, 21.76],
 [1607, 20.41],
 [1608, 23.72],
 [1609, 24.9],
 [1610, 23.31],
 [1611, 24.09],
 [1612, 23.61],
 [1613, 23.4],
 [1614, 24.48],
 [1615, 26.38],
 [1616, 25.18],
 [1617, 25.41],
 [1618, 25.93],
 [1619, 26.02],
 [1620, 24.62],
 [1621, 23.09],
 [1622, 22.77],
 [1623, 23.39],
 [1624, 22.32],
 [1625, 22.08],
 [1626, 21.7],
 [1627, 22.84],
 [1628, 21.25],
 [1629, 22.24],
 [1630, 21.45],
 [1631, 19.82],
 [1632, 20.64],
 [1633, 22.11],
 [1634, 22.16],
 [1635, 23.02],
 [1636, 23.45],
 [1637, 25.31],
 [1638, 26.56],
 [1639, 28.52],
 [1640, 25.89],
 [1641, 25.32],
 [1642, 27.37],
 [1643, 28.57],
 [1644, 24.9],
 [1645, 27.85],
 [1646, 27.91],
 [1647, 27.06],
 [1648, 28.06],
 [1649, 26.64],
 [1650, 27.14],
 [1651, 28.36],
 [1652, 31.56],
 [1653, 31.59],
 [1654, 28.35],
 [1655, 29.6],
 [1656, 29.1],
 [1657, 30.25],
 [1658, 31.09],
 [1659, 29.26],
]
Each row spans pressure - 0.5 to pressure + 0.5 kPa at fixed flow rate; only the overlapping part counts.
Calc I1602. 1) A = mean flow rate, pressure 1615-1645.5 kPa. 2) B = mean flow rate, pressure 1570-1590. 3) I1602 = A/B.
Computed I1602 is 1.40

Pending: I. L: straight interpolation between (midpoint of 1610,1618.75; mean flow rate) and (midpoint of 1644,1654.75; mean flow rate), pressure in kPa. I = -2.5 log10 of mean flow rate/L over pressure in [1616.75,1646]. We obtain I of 0.10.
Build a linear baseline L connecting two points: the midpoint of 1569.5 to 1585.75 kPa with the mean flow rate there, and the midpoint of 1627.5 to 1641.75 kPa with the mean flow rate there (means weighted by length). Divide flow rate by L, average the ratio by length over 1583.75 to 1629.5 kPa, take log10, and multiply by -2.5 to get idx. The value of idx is 0.16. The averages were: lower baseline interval 18.7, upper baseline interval 23.5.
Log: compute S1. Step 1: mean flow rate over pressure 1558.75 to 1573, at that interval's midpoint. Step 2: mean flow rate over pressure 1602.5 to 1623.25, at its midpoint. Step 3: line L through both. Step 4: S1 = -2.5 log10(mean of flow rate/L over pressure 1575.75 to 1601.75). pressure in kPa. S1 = 0.47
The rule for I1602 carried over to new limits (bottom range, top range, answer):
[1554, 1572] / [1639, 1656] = 1.39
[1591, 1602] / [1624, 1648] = 2.08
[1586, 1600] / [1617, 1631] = 2.09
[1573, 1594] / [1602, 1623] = 1.51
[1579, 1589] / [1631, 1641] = 1.52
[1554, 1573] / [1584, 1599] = 0.57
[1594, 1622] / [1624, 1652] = 1.23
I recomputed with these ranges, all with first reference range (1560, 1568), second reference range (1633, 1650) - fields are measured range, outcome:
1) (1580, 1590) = 0.39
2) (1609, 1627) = 0.01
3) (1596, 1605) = 0.45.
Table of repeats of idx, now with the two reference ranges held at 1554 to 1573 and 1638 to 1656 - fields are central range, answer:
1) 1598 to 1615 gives 0.194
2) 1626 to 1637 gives 0.199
